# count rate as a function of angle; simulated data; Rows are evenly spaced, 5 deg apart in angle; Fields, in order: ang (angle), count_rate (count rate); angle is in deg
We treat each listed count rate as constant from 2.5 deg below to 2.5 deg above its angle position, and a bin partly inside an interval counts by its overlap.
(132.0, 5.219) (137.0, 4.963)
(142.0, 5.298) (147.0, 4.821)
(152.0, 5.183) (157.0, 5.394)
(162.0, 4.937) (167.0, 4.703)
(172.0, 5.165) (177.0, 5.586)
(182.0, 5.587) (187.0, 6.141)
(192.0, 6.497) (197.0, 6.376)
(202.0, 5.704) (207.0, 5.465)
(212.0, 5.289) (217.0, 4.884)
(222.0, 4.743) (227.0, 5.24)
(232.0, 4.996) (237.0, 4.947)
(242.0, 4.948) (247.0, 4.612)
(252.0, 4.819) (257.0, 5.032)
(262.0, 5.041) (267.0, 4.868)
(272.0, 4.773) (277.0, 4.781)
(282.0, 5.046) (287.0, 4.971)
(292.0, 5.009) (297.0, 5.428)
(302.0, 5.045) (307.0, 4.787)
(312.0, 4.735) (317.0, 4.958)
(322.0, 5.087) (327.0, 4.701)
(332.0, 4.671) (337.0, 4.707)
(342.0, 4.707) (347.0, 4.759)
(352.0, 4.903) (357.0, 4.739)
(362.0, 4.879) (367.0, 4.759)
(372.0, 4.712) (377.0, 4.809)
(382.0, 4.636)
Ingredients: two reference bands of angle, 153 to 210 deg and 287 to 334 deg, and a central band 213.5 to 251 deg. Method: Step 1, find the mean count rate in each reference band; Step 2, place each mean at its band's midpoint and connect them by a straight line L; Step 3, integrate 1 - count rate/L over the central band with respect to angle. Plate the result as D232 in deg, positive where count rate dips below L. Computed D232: 2.9 deg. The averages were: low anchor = 5.58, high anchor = 4.94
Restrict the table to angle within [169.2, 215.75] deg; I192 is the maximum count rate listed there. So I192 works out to 6.497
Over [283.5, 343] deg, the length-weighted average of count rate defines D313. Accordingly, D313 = 4.91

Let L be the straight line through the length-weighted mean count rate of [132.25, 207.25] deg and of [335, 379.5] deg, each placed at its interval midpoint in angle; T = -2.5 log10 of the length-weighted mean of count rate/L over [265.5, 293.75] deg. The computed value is 0.03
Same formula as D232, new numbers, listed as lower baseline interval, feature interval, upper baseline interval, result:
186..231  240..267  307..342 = 1.9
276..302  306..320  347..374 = 0.4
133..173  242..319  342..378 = -0.6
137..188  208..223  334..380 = 0.2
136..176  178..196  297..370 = -3.6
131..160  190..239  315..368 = -3.7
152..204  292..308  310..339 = -0.5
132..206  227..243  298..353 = 0.6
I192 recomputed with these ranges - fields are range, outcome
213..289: 5.24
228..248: 4.996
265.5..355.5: 5.428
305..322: 5.087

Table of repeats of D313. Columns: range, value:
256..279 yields 4.89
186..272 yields 5.24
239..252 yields 4.79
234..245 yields 4.93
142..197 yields 5.44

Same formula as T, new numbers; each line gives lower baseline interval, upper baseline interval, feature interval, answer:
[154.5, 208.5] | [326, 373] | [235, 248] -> 0.09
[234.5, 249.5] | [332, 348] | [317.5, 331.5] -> -0.03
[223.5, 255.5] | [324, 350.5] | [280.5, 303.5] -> -0.06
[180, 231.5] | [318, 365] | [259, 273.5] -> 0.07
